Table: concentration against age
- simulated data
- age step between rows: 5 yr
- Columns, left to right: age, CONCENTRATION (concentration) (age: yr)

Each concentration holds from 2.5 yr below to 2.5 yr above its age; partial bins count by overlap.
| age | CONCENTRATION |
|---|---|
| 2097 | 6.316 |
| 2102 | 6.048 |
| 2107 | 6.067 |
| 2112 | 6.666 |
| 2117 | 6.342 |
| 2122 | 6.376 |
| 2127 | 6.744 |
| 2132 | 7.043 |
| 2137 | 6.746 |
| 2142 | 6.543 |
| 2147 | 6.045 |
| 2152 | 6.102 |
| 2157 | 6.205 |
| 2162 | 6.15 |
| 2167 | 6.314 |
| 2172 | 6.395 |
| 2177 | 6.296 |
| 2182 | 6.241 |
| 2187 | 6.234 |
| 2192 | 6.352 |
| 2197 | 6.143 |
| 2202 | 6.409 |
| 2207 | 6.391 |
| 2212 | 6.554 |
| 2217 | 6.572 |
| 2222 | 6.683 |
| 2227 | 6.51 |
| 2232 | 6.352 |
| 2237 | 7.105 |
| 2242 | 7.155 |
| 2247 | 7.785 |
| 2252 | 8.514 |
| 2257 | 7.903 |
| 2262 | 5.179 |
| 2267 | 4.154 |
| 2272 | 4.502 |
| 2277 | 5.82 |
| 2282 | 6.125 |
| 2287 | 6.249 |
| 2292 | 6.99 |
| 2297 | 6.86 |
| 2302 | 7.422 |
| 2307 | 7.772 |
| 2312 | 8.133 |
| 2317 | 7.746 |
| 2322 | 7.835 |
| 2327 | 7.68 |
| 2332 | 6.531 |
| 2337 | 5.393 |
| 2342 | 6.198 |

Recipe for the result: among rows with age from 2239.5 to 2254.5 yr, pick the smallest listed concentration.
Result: 7.155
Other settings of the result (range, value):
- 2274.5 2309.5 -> 5.82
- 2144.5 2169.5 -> 6.045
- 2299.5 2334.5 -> 6.531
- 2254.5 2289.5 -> 4.154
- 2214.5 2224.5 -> 6.572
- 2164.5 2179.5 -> 6.296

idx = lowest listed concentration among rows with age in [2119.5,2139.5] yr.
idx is 6.376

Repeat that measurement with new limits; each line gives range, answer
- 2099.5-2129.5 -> 6.048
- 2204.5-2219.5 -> 6.391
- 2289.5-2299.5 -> 6.86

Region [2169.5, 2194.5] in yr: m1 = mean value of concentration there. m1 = 6.3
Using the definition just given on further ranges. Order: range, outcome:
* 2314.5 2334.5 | 7.45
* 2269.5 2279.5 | 5.16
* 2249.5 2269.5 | 6.44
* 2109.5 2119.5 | 6.5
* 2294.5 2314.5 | 7.55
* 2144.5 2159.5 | 6.12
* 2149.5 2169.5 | 6.19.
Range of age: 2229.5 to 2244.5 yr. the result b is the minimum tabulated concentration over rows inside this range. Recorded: 6.352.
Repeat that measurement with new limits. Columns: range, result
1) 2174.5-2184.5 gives 6.241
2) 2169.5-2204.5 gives 6.143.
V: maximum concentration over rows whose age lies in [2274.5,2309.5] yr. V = 7.772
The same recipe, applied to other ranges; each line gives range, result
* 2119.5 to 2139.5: 7.043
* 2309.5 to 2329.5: 8.133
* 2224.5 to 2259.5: 8.514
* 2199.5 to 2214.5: 6.554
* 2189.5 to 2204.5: 6.409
